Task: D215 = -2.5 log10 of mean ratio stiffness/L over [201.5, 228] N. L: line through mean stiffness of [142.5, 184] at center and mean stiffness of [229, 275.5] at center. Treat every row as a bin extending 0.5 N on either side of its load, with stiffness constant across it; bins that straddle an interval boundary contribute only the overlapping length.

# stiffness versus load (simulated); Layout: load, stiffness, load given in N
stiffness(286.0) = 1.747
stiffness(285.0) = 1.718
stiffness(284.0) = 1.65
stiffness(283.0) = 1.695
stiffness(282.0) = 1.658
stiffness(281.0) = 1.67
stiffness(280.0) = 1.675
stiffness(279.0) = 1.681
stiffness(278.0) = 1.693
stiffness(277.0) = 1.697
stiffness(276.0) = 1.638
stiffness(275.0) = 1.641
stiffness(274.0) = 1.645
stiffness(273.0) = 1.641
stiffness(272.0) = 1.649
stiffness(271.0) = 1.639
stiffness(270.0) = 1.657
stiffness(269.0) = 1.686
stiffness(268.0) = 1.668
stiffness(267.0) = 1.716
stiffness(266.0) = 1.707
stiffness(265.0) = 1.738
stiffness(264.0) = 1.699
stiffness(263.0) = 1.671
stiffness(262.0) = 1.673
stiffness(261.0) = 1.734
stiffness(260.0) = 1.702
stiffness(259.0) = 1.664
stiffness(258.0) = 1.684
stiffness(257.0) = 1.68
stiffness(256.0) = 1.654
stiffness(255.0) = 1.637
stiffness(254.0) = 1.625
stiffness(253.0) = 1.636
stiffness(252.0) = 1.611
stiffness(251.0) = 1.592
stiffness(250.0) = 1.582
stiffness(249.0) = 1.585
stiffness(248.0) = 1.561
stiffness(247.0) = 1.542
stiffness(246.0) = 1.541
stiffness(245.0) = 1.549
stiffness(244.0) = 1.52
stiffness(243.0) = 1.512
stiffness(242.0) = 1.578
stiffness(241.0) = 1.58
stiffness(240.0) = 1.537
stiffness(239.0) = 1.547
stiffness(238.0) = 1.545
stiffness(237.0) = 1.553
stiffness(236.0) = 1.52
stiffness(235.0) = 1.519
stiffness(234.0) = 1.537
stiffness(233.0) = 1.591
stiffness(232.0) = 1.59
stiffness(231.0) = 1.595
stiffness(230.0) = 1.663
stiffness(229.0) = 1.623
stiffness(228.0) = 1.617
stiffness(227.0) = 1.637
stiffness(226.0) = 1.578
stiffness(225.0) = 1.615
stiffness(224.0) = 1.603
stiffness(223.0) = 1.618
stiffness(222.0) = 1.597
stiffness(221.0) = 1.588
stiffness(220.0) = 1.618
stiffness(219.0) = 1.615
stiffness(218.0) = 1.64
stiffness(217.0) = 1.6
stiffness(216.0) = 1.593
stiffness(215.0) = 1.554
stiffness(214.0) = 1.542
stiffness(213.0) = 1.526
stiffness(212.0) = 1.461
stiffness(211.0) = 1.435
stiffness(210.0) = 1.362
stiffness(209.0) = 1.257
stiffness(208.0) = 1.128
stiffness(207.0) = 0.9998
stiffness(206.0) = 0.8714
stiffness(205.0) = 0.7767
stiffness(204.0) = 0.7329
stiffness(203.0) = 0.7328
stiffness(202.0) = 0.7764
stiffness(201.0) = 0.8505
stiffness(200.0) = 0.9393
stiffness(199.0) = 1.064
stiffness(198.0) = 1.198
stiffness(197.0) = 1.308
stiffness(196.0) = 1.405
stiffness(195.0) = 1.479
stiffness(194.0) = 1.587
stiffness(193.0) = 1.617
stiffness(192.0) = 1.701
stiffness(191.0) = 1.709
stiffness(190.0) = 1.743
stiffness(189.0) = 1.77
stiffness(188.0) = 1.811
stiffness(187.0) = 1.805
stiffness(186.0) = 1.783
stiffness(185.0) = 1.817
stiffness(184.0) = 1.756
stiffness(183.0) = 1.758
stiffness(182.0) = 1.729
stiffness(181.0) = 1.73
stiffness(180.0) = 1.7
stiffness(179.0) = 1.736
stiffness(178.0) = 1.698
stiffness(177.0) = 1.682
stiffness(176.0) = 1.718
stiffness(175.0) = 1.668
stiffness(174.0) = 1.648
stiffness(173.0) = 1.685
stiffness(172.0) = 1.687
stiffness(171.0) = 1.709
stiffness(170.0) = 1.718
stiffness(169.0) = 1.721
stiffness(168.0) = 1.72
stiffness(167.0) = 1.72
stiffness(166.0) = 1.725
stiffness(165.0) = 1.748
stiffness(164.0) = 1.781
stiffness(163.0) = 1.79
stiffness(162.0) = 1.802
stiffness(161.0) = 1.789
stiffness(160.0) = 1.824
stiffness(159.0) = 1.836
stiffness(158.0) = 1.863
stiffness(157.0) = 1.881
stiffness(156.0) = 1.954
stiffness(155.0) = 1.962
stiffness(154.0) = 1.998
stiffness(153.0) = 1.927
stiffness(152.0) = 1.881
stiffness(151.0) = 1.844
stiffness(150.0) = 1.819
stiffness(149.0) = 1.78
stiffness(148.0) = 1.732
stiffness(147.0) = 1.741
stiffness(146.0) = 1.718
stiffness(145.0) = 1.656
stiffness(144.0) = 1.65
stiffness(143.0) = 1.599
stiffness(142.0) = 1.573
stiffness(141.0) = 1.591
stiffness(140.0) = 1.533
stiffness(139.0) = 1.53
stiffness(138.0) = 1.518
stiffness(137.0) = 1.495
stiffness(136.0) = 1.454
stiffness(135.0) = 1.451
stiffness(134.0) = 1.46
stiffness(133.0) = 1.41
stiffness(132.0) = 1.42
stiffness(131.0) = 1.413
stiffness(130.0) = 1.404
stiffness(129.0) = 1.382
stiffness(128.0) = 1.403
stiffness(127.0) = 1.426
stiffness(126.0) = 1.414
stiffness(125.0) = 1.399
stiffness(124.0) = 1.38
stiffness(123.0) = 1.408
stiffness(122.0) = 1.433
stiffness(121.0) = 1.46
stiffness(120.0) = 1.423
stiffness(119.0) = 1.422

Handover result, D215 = 0.22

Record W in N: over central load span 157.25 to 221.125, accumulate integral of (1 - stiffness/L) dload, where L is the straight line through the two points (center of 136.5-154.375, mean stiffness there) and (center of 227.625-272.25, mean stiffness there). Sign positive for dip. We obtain 4.9 N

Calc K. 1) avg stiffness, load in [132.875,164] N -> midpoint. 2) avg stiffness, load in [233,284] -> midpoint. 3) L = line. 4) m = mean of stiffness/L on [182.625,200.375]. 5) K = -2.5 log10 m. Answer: 0.073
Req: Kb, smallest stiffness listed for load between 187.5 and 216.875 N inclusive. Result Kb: 0.7328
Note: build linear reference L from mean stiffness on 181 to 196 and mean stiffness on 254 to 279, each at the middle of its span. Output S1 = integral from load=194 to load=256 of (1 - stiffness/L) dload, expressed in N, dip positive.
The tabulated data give 9.2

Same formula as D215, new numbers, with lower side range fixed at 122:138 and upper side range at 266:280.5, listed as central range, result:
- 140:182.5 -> -0.19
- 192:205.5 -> 0.33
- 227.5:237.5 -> 0.01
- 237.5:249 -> 0.05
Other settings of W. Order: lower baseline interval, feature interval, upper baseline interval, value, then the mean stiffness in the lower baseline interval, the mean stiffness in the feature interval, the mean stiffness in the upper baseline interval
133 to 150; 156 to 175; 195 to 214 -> -4.6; 1.59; 1.76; 1.12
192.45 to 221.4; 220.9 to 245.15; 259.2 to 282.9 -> -2.3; 1.28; 1.58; 1.68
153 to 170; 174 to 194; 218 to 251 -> 0.2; 1.82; 1.73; 1.58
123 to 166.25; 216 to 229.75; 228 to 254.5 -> -0.2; 1.65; 1.61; 1.57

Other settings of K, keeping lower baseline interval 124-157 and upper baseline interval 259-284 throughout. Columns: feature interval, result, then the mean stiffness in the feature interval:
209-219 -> 0.092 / 1.51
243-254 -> 0.063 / 1.57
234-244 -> 0.081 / 1.54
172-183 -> -0.047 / 1.7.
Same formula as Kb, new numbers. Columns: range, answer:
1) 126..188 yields 1.382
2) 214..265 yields 1.512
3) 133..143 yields 1.41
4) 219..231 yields 1.578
